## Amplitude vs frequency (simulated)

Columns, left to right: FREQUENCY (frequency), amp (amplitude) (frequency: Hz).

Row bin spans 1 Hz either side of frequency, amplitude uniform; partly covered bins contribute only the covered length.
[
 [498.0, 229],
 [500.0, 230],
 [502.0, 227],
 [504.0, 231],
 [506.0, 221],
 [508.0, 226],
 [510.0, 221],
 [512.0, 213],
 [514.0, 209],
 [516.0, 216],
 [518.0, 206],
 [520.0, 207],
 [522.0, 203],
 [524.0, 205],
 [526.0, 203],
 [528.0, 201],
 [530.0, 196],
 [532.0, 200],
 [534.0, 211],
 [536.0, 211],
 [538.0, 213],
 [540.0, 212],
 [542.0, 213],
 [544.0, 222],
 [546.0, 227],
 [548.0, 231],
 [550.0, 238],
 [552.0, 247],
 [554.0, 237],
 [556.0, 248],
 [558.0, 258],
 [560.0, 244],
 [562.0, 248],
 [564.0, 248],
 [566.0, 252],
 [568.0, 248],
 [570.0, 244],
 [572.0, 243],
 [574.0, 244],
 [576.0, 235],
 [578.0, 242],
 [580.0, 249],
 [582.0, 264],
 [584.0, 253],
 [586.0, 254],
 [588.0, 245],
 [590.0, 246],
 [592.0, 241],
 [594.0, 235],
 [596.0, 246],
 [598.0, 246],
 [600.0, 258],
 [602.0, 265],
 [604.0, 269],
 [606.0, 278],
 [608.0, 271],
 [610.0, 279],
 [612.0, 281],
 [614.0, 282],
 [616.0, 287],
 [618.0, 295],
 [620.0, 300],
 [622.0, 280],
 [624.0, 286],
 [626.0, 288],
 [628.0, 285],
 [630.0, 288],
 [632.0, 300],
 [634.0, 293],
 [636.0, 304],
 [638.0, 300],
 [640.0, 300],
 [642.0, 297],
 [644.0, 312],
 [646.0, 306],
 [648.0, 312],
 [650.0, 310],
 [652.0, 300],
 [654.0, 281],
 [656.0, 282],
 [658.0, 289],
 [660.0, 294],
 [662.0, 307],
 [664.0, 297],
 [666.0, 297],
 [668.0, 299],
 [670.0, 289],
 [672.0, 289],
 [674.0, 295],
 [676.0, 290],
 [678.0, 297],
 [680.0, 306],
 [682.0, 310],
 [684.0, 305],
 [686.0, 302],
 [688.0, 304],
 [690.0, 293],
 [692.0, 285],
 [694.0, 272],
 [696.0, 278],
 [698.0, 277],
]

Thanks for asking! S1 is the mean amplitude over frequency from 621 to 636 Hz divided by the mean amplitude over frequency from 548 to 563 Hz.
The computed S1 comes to 1.18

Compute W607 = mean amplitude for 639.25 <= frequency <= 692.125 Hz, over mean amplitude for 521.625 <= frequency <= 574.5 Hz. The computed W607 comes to 1.31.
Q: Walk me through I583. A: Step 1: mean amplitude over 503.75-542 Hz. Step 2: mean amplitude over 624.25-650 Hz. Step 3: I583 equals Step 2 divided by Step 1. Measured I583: 1.42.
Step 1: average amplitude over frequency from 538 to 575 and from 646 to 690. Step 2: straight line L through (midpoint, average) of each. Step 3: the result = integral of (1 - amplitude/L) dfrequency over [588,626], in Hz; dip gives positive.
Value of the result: -0.5 Hz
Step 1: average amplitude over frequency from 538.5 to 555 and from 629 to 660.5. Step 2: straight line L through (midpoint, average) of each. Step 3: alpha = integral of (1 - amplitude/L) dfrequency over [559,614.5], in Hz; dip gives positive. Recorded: 0.6 Hz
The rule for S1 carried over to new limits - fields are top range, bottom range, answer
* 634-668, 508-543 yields 1.43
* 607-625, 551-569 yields 1.15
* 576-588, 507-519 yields 1.16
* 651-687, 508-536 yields 1.42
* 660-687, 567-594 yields 1.21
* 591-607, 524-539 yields 1.24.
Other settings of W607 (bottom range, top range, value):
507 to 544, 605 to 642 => 1.38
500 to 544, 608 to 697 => 1.38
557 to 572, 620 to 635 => 1.16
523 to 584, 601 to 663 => 1.26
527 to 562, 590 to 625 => 1.20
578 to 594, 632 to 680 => 1.20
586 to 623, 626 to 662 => 1.12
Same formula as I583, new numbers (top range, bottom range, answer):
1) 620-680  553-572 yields 1.20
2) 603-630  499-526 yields 1.31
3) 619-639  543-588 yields 1.20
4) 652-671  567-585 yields 1.19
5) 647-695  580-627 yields 1.11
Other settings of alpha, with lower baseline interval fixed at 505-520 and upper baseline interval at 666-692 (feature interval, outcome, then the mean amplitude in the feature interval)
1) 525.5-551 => 1.6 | 214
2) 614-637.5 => -1.7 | 291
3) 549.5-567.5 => -0.7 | 247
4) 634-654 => -1.6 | 303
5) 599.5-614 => -0.6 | 273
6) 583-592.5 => 0.2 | 248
